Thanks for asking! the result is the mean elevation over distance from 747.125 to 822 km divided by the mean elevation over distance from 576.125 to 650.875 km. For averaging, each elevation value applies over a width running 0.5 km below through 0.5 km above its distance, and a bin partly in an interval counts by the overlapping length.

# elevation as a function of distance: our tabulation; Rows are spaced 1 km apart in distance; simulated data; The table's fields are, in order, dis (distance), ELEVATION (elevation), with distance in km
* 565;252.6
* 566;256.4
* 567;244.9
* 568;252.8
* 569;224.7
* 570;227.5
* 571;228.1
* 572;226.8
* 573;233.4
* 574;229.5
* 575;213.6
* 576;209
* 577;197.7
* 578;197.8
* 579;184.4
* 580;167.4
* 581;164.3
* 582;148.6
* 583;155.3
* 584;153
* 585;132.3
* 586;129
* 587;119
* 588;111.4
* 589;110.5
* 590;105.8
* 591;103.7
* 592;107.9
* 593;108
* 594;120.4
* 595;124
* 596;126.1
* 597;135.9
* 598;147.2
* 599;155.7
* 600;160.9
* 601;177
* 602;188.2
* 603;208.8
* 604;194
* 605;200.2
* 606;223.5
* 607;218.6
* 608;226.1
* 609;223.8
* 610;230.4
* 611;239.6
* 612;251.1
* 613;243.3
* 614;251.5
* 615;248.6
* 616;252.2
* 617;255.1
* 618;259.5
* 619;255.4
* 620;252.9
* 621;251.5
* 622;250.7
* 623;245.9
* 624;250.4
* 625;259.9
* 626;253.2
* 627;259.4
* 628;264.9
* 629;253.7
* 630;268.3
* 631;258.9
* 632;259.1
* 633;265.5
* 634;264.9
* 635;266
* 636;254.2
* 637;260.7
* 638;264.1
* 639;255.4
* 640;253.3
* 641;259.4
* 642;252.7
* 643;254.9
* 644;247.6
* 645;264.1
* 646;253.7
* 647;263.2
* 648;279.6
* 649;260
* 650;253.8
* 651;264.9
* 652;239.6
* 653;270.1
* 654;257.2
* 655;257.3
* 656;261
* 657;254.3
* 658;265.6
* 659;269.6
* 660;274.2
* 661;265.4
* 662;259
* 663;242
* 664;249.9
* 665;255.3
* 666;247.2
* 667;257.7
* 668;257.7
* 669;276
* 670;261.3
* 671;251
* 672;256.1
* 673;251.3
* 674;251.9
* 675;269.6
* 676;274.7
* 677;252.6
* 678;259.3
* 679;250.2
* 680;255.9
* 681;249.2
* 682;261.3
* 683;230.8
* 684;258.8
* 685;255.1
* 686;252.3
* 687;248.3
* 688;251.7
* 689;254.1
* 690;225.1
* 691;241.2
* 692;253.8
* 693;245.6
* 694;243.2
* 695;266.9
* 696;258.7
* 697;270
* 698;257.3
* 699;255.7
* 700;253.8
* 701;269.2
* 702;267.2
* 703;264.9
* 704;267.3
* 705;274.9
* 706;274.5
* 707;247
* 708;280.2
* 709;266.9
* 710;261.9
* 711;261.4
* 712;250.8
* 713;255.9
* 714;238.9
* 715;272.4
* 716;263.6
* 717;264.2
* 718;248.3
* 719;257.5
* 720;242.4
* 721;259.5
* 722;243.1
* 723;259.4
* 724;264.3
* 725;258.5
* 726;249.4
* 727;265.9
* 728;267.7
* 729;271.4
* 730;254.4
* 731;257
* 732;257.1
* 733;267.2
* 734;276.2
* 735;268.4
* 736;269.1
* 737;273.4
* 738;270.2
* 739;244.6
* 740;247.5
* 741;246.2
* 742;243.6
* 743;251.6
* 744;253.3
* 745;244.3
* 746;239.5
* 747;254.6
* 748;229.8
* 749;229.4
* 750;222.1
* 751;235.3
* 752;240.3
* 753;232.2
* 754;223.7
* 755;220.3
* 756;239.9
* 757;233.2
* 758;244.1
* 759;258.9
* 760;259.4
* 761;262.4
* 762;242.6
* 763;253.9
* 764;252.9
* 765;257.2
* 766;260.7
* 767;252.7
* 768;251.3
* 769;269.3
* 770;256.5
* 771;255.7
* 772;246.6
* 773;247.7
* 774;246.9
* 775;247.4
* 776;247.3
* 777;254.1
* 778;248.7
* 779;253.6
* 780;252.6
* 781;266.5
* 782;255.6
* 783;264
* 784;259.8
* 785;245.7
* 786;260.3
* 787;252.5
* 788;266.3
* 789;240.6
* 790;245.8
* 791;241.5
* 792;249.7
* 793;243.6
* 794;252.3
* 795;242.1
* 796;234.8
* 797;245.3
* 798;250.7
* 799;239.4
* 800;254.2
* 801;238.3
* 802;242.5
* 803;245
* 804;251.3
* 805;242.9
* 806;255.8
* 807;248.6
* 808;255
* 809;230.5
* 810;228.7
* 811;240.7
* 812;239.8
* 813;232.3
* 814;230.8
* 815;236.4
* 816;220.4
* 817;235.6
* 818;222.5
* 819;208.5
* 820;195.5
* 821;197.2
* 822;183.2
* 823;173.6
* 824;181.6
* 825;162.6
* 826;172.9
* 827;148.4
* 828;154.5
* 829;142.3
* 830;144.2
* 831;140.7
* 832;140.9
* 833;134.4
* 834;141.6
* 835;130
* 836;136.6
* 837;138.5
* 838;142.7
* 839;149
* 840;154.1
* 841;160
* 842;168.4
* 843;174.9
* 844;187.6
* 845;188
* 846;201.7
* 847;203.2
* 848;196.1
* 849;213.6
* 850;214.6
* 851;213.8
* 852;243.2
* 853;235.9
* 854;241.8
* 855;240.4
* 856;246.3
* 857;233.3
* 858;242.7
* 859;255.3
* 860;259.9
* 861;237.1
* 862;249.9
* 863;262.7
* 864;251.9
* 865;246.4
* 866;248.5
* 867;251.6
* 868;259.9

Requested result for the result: 1.14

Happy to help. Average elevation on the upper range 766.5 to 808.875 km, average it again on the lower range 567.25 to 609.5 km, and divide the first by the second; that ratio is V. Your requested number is 1.44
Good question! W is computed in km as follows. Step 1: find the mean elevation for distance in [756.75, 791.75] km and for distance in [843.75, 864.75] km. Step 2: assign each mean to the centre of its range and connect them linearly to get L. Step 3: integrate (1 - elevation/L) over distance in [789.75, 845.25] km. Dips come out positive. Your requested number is 9.0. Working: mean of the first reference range 253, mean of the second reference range 230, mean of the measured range 203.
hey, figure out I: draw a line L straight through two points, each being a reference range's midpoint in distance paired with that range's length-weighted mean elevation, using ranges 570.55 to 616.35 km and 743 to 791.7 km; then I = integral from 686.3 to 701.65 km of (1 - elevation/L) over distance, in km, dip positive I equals -2.4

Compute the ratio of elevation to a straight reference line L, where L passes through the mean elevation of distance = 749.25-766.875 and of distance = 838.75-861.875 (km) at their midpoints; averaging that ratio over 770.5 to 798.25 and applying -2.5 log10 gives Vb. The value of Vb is -0.07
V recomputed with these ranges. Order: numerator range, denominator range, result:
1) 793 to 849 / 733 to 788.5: 0.80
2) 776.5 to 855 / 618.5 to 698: 0.83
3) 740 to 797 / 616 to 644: 0.96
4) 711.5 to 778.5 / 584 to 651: 1.16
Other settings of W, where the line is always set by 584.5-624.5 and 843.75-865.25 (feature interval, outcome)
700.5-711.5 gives -3.2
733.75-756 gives -3.5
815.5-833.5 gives 4.0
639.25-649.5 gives -3.3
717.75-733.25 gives -3.6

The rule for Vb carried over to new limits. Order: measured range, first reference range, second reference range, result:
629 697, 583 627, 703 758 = -0.168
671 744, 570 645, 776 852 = -0.216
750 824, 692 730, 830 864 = -0.083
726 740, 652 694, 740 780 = -0.061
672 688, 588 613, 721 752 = -0.163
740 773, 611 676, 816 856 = -0.158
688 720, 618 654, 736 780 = -0.024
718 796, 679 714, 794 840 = -0.103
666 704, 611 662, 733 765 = -0.010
